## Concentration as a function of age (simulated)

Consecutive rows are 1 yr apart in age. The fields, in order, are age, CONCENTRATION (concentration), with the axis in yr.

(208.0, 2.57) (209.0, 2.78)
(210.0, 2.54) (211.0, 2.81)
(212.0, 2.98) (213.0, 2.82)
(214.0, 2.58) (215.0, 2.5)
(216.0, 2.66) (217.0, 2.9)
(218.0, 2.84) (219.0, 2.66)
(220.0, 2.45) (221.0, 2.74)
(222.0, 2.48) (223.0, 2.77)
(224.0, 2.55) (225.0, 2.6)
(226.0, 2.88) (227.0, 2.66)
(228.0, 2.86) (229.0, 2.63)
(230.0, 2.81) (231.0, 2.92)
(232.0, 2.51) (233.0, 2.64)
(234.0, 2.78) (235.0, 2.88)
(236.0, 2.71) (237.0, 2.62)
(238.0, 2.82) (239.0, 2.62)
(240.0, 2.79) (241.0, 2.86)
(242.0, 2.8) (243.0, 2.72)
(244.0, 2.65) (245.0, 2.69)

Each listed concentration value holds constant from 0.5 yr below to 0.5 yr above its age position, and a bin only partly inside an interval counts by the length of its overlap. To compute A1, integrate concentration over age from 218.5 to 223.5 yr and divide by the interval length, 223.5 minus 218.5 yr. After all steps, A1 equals 2.62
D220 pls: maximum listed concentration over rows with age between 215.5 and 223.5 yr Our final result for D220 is 2.9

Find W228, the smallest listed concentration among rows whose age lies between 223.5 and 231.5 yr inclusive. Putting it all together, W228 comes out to 2.55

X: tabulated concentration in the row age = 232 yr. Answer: 2.51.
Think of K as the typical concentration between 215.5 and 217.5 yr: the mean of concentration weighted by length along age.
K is 2.78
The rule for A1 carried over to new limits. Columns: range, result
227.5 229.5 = 2.75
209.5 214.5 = 2.75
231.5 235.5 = 2.7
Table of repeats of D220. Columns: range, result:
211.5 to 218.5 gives 2.98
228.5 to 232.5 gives 2.92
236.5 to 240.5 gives 2.82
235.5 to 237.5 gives 2.71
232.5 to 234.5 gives 2.78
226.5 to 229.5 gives 2.86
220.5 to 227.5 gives 2.88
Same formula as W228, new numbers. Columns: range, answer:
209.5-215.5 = 2.5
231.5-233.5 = 2.51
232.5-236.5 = 2.64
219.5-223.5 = 2.45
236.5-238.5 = 2.62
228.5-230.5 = 2.63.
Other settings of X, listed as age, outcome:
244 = 2.65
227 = 2.66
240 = 2.79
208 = 2.57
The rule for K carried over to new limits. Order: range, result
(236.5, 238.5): 2.72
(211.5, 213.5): 2.9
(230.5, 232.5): 2.71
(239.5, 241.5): 2.83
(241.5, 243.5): 2.76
